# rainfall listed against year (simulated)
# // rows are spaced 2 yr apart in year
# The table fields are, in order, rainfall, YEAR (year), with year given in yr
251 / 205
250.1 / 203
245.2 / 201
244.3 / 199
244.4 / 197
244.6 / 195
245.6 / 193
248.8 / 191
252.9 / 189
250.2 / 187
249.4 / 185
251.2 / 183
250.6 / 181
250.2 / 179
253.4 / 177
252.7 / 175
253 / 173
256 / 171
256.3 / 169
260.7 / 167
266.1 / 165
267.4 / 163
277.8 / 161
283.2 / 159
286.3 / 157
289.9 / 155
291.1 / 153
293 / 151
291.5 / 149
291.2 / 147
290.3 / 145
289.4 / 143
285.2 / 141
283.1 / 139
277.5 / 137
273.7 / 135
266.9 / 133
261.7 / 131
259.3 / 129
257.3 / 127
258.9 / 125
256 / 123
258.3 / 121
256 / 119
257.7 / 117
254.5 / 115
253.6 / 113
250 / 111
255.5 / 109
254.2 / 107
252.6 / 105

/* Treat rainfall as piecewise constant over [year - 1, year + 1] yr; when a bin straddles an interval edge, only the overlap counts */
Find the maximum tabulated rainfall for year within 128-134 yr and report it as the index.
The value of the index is 266.9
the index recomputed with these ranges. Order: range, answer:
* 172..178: 253.4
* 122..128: 258.9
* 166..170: 260.7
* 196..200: 244.4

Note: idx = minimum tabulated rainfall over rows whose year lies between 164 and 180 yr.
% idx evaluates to 250.2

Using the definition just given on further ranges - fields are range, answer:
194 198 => 244.4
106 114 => 250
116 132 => 256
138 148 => 283.1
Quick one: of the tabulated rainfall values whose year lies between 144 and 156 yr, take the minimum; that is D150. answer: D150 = 289.9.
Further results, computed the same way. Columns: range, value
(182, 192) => 248.8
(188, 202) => 244.3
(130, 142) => 261.7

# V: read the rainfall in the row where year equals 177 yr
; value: 253.4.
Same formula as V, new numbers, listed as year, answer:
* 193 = 245.6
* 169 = 256.3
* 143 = 289.4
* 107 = 254.2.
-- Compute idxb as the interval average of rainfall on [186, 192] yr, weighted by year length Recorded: 251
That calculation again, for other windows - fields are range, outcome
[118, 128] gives 257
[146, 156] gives 291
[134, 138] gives 276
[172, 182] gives 252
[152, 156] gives 290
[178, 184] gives 251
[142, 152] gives 291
